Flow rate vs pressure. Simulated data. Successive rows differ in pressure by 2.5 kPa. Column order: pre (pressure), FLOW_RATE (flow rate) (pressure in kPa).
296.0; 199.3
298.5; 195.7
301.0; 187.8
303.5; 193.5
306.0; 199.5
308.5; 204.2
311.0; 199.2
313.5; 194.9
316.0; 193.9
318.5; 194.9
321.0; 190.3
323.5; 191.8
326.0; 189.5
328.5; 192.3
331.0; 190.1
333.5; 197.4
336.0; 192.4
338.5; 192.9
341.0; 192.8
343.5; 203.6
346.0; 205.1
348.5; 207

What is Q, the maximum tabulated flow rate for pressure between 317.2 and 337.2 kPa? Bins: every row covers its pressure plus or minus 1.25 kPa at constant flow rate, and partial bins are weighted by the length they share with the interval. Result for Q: 197.4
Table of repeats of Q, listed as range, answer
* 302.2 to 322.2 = 204.2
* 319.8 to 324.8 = 191.8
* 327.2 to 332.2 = 192.3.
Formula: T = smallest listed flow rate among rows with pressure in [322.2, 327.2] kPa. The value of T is 189.5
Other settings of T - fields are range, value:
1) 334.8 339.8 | 192.4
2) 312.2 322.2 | 190.3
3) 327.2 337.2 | 190.1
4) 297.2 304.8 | 187.8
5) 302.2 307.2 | 193.5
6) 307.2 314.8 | 194.9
